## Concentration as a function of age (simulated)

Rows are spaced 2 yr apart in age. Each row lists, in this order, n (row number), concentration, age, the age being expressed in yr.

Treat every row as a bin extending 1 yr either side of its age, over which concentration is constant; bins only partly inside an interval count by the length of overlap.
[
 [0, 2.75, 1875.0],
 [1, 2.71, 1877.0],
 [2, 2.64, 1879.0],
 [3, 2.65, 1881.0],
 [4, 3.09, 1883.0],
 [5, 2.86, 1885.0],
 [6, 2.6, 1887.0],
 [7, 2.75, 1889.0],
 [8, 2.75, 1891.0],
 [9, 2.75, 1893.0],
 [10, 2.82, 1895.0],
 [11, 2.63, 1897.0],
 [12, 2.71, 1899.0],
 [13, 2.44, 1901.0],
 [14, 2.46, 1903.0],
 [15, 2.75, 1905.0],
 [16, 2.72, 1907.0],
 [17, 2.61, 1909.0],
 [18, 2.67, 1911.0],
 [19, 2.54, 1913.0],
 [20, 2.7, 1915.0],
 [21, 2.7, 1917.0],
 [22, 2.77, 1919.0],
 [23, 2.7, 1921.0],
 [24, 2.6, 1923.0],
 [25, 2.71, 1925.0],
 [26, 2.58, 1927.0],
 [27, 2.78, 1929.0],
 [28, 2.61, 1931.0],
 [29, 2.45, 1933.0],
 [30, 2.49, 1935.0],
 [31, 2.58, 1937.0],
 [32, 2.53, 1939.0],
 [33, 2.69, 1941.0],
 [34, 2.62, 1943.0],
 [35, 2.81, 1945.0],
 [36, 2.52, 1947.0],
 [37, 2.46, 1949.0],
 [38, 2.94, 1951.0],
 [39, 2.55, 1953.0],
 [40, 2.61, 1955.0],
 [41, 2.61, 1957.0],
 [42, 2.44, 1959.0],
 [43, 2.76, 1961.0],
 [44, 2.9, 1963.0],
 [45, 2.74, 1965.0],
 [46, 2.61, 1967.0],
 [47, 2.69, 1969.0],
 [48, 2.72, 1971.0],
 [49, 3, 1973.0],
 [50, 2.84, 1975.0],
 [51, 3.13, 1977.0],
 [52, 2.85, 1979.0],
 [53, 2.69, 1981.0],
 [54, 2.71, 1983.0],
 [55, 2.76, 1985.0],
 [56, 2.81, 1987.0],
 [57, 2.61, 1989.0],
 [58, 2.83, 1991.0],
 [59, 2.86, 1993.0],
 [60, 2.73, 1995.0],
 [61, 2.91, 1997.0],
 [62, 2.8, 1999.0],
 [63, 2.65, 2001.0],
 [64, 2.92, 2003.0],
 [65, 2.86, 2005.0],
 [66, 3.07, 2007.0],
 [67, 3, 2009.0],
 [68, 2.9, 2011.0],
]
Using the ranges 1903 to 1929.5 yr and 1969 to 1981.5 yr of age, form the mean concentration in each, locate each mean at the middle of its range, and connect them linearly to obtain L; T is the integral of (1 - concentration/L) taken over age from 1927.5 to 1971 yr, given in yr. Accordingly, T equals 2.2 yr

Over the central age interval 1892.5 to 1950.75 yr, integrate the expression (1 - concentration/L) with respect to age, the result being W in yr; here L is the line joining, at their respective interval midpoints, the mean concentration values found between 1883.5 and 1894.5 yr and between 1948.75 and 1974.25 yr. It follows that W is 2.1 yr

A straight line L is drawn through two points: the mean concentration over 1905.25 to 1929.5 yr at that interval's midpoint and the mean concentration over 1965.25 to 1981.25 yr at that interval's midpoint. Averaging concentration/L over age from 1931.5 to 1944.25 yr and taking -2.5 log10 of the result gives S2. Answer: 0.07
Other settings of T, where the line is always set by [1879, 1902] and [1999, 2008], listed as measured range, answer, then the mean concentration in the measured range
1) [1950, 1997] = 1.17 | 2.76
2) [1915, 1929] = 0.41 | 2.69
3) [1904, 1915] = 0.36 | 2.66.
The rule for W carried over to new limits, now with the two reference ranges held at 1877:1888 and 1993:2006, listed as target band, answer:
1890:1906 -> 0.6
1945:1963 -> 1.0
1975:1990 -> 0.1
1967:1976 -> 0.0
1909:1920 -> 0.4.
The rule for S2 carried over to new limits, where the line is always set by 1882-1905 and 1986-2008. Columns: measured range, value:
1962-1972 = 0.02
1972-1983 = -0.03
